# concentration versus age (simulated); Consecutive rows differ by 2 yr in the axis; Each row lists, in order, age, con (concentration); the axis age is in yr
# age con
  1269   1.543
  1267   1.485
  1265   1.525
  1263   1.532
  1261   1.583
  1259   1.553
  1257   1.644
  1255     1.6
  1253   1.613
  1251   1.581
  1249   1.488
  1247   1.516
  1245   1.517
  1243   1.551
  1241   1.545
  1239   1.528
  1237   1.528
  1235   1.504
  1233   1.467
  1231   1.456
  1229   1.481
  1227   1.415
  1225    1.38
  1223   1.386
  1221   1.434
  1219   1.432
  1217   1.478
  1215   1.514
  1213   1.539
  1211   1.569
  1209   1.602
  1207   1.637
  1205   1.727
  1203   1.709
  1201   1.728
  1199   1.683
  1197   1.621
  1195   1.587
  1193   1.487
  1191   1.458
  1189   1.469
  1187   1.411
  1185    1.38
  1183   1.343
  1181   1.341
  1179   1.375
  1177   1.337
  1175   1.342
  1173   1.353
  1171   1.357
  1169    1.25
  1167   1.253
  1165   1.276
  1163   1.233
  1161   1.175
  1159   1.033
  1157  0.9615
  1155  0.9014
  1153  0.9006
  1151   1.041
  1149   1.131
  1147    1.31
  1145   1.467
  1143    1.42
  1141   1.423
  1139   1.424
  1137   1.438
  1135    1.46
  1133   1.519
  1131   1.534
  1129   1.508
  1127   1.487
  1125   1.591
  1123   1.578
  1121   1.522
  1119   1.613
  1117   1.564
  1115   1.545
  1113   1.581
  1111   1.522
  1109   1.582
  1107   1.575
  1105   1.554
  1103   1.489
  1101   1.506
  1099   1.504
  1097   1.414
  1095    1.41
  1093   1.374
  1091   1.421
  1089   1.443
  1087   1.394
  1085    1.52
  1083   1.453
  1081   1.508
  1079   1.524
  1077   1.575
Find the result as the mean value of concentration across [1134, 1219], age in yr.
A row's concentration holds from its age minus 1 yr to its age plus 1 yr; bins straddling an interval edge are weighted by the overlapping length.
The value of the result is 1.38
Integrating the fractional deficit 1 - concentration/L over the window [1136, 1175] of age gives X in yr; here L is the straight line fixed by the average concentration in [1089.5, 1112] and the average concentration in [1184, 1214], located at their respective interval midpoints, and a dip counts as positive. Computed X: 7.7 yr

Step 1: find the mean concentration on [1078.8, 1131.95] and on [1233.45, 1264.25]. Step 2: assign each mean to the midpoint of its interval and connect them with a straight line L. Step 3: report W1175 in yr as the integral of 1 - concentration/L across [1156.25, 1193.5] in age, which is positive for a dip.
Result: 5.4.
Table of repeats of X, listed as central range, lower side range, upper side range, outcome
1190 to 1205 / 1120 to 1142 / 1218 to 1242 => -1.5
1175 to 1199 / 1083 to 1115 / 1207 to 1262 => 1.0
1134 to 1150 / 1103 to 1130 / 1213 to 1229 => 1.5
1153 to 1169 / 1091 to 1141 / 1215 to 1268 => 4.2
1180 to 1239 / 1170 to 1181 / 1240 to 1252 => -2.9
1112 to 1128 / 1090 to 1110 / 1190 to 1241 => -0.7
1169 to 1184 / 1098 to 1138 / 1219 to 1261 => 1.8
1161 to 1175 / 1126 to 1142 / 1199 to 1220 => 2.3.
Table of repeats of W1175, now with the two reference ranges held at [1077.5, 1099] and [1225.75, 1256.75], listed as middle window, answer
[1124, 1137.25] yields -0.34 yr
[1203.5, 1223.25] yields -0.44 yr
